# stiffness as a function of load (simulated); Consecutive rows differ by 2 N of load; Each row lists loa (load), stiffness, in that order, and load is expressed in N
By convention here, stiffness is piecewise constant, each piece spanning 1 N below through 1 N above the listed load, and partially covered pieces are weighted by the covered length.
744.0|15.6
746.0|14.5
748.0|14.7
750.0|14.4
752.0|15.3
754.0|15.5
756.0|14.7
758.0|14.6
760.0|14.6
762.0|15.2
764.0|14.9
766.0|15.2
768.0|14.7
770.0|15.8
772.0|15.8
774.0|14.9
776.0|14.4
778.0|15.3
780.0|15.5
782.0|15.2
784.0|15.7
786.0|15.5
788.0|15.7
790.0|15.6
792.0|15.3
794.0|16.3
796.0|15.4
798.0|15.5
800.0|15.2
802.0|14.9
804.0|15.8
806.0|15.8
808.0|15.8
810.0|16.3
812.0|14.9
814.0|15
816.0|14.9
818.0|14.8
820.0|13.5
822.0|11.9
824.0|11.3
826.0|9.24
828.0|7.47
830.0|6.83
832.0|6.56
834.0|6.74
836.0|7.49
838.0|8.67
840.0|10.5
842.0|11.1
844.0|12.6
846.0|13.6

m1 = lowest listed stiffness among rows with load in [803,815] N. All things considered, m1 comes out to 14.9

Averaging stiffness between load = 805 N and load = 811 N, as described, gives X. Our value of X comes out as 16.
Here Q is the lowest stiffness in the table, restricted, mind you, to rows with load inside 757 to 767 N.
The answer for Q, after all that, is 14.6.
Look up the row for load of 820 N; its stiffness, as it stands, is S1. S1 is 13.5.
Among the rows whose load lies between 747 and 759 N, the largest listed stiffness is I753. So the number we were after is 15.5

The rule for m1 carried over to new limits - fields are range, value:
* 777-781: 15.3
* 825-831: 6.83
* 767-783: 14.4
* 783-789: 15.5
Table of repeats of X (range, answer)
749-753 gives 14.9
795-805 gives 15.4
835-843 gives 9.44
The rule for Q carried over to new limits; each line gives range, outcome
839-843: 10.5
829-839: 6.56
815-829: 7.47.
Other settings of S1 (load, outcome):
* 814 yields 15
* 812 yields 14.9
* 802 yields 14.9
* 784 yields 15.7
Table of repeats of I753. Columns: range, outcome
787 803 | 16.3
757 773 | 15.8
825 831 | 9.24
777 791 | 15.7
